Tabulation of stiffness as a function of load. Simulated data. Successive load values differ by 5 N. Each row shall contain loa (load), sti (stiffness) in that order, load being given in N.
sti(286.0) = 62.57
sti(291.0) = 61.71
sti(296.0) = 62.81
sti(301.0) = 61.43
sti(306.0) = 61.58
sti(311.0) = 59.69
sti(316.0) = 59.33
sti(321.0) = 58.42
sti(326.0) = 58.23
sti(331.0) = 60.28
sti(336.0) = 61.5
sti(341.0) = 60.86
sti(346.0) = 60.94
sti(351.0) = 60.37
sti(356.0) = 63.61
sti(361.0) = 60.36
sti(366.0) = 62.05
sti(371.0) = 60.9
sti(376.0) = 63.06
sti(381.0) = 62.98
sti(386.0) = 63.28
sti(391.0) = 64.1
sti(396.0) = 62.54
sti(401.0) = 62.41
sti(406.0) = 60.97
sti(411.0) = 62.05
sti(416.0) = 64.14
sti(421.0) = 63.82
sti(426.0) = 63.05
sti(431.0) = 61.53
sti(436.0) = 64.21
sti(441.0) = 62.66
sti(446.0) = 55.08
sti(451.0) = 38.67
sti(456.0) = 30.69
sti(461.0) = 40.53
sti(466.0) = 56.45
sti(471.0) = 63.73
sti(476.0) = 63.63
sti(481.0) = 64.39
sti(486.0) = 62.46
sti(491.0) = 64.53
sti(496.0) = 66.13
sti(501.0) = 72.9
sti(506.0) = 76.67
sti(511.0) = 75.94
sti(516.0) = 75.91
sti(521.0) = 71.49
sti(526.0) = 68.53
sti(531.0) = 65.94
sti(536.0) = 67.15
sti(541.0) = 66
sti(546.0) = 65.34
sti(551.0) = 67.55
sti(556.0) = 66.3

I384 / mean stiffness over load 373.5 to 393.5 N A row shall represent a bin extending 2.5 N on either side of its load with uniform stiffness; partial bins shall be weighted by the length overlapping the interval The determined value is 63.4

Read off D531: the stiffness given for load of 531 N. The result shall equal 65.94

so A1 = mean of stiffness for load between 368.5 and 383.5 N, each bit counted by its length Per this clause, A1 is 62.3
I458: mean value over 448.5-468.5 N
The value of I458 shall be 41.6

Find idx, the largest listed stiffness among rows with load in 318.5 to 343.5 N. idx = 61.5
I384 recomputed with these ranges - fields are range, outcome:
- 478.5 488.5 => 63.4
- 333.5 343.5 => 61.2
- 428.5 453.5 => 56.4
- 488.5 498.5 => 65.3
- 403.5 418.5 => 62.4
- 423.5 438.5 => 62.9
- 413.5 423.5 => 64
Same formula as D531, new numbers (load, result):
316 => 59.33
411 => 62.05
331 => 60.28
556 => 66.3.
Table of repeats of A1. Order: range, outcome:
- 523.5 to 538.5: 67.2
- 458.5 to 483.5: 57.7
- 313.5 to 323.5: 58.9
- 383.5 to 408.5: 62.7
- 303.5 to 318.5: 60.2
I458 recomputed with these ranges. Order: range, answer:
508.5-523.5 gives 74.4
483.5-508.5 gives 68.5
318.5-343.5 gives 59.9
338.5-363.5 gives 61.2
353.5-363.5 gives 62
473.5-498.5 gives 64.2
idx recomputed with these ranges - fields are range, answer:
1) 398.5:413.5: 62.41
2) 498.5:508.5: 76.67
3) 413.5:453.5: 64.21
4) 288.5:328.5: 62.81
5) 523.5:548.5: 68.53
